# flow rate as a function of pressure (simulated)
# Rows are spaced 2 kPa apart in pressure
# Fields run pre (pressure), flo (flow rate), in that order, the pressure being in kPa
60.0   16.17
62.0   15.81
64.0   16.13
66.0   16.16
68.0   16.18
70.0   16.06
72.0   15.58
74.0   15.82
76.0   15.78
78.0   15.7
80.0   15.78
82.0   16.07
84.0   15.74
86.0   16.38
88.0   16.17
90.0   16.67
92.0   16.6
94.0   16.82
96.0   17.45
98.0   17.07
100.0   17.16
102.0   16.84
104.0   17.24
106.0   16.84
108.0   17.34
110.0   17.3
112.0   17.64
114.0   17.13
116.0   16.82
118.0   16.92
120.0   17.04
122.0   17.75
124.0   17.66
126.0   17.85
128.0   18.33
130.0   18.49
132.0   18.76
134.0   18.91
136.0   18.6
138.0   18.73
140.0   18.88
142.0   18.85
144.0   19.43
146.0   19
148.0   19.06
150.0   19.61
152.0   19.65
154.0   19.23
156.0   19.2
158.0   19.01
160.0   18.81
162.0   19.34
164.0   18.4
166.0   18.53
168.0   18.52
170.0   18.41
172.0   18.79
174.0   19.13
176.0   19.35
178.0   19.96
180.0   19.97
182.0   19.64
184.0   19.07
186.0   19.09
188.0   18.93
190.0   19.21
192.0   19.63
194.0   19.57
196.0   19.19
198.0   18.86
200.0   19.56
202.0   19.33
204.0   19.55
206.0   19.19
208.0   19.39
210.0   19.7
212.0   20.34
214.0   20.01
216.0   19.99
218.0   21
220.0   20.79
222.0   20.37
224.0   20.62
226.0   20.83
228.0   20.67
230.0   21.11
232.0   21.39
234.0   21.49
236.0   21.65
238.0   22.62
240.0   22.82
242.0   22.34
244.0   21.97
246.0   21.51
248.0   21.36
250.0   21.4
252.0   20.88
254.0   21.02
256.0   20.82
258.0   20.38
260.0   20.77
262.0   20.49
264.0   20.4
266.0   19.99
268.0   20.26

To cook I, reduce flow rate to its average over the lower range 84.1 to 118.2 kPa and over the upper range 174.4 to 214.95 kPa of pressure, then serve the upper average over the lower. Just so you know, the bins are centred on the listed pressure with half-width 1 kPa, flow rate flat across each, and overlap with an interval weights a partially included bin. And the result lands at 1.1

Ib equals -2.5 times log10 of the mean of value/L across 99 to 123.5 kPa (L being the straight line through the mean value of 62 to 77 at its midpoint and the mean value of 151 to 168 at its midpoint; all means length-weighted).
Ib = 0.01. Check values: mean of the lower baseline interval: 15.9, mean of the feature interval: 17.2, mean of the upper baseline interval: 19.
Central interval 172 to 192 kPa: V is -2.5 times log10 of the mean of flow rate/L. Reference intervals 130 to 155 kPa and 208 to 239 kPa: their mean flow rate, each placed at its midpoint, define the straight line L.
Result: 0.03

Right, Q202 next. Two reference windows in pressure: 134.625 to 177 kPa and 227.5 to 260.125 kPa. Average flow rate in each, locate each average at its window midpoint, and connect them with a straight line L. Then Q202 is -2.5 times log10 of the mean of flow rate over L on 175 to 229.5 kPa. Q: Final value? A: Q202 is 0.03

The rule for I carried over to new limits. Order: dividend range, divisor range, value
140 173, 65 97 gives 1.17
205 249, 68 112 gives 1.27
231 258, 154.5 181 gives 1.13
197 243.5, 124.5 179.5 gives 1.09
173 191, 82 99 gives 1.17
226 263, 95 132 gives 1.23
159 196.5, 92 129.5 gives 1.11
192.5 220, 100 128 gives 1.14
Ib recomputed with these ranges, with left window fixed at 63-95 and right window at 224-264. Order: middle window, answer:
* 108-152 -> -0.031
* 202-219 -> 0.021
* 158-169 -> 0.001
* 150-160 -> -0.044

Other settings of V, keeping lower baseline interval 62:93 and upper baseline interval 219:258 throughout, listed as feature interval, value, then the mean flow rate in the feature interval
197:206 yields 0.044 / 19.3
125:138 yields -0.041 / 18.5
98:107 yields -0.010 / 17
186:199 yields 0.033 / 19.2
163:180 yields 0.010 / 18.9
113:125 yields 0.012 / 17.2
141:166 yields -0.033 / 19.1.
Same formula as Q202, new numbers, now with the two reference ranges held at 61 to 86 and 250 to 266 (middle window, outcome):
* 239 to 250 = -0.08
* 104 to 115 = -0.03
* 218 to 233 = -0.05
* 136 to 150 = -0.08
